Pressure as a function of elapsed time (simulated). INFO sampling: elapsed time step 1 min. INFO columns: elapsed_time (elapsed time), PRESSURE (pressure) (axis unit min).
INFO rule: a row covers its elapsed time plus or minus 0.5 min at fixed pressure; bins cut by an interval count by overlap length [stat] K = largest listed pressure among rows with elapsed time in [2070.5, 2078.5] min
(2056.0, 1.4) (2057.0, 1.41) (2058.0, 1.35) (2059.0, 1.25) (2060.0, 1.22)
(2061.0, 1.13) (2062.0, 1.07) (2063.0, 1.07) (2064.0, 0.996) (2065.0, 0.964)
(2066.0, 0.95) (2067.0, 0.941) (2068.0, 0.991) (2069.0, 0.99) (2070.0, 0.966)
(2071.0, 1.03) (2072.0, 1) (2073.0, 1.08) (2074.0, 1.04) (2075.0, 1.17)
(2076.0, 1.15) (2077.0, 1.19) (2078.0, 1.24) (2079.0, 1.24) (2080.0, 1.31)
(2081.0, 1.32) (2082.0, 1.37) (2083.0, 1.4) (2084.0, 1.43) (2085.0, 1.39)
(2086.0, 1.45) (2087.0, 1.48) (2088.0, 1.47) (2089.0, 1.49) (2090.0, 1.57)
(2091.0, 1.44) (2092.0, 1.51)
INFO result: 1.24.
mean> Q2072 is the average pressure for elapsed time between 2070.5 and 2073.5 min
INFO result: 1.04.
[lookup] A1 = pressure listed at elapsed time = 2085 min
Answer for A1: 1.39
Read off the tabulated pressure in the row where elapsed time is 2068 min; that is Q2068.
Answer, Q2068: 0.991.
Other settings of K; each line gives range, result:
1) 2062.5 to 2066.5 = 1.07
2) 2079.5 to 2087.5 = 1.48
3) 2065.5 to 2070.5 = 0.991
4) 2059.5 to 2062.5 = 1.22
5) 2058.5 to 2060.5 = 1.25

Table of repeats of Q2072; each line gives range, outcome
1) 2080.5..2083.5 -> 1.36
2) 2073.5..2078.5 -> 1.16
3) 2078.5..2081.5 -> 1.29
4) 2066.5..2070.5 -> 0.972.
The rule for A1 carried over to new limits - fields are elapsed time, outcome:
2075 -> 1.17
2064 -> 0.996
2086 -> 1.45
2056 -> 1.4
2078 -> 1.24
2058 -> 1.35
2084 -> 1.43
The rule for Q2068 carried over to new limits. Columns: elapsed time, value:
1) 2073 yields 1.08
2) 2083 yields 1.4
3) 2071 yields 1.03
